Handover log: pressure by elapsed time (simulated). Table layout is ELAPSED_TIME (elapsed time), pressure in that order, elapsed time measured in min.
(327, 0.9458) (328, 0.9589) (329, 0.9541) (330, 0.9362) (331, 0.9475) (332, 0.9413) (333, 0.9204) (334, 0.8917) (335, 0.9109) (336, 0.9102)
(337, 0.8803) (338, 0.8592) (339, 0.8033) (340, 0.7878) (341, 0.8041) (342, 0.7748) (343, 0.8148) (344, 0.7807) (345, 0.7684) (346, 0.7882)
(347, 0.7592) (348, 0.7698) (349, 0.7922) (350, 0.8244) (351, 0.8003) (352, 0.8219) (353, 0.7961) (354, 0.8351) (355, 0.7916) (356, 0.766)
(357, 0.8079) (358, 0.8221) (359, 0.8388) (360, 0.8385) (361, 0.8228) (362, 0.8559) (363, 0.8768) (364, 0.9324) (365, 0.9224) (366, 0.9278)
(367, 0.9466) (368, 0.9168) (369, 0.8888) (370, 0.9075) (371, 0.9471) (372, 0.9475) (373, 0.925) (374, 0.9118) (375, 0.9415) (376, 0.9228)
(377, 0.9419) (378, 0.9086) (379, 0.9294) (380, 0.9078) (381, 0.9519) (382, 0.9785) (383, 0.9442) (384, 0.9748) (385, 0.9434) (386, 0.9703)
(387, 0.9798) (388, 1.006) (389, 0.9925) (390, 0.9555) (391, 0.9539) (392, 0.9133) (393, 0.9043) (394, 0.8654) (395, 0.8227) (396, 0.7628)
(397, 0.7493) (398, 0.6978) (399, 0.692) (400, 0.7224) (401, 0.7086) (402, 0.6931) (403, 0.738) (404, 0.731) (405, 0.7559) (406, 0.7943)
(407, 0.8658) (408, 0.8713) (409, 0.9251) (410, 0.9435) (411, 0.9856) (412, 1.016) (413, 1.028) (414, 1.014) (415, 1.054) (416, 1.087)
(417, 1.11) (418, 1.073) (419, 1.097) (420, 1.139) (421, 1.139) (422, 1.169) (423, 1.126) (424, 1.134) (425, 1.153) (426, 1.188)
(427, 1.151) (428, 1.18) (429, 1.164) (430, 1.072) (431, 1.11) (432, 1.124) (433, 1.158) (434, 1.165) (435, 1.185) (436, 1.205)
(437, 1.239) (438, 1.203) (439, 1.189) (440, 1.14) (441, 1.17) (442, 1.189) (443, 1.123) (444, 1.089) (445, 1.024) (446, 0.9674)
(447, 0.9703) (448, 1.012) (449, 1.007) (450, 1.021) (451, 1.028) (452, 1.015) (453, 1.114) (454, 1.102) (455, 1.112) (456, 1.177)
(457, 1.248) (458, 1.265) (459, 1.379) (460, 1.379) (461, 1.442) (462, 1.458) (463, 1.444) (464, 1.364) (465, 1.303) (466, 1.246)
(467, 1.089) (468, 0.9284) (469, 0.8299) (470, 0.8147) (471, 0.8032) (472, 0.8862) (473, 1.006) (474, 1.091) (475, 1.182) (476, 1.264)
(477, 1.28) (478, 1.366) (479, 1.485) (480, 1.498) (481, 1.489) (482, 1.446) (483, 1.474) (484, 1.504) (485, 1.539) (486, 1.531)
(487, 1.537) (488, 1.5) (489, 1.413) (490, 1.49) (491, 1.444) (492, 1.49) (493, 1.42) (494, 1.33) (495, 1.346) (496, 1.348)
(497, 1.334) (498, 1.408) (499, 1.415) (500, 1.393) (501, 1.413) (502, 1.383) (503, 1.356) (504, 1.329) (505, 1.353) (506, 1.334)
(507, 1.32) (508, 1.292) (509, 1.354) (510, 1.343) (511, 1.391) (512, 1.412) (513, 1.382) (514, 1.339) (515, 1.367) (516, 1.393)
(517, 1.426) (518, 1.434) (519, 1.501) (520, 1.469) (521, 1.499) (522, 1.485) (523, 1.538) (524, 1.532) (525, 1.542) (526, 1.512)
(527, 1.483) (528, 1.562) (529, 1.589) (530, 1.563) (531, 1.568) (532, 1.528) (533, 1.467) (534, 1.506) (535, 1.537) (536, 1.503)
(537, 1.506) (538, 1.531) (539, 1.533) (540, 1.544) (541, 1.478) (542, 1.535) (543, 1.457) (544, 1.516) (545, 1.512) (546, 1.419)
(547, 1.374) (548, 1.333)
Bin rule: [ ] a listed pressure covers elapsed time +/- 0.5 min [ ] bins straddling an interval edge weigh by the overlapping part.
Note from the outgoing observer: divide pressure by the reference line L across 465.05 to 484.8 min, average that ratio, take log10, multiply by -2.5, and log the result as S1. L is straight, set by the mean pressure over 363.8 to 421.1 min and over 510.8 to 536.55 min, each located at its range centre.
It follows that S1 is 0.07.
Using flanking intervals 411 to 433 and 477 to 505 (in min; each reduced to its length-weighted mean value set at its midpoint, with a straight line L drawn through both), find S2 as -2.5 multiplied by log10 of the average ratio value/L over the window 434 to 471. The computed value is 0.09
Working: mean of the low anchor 1.11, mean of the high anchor 1.43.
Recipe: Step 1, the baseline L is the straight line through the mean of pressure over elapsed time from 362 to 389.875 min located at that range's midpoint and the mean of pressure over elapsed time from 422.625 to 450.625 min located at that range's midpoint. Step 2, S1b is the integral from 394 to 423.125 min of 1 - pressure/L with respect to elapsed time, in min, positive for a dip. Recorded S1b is 3.6 min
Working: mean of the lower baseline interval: 0.937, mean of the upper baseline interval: 1.12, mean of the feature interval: 0.911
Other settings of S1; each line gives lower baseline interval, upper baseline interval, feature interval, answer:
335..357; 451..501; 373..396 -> 0.02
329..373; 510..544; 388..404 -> 0.24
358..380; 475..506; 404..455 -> 0.08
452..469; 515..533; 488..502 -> -0.02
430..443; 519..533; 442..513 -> 0.05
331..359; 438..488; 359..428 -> 0.05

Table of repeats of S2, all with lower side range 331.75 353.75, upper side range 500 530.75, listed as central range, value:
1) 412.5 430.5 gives -0.01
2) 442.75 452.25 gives 0.17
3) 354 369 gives 0.04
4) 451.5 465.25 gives -0.03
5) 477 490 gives -0.12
